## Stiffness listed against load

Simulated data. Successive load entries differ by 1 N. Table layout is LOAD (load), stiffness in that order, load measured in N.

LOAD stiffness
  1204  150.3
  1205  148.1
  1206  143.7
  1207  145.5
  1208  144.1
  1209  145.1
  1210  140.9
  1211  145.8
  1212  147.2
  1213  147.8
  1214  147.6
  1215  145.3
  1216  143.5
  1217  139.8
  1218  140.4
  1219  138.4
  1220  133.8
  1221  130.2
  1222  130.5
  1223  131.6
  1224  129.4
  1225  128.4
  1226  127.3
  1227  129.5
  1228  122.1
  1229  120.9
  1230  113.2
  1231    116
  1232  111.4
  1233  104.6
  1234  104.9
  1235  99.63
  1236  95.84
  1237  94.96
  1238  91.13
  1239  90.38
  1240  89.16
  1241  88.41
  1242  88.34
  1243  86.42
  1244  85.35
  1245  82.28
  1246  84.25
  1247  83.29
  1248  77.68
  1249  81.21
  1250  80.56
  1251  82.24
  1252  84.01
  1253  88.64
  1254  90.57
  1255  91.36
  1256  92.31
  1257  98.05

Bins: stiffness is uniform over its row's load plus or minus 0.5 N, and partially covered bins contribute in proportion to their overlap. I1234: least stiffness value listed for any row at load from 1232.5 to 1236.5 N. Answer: 95.84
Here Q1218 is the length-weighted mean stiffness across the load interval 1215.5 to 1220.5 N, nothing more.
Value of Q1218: 139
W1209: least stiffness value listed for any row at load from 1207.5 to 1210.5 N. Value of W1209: 140.9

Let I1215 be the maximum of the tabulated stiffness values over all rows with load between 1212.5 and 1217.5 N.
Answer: 147.8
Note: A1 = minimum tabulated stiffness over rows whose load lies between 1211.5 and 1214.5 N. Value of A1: 147.2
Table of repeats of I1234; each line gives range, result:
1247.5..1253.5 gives 77.68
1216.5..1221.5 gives 130.2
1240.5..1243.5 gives 86.42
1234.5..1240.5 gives 89.16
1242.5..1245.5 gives 82.28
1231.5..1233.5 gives 104.6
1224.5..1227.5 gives 127.3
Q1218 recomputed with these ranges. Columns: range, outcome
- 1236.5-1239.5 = 92.2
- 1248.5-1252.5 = 82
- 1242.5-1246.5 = 84.6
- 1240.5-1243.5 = 87.7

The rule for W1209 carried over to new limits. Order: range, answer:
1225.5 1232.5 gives 111.4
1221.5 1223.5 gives 130.5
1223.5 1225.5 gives 128.4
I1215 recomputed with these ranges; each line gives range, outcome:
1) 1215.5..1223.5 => 143.5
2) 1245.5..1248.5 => 84.25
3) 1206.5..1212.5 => 147.2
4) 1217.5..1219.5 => 140.4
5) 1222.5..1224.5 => 131.6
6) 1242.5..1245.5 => 86.42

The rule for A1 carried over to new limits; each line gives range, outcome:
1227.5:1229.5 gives 120.9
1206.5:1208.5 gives 144.1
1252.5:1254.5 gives 88.64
